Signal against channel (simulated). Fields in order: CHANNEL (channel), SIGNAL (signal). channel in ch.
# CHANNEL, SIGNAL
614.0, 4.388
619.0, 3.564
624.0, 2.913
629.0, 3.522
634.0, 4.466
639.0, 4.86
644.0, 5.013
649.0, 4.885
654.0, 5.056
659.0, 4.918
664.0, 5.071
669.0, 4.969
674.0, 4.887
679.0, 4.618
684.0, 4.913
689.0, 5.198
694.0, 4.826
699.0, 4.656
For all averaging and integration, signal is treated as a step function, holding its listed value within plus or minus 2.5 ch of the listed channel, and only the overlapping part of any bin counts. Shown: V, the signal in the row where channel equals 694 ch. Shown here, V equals 4.826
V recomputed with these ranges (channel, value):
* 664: 5.071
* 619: 3.564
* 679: 4.618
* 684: 4.913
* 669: 4.969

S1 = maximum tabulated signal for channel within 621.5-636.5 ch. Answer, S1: 4.466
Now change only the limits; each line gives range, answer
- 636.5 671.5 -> 5.071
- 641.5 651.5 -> 5.013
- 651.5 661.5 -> 5.056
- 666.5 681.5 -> 4.969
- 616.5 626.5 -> 3.564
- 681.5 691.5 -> 5.198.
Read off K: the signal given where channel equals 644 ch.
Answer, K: 5.013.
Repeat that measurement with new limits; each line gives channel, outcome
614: 4.388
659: 4.918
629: 3.522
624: 2.913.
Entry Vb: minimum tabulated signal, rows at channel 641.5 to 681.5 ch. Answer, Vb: 4.618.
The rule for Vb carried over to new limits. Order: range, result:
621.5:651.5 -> 2.913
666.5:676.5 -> 4.887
